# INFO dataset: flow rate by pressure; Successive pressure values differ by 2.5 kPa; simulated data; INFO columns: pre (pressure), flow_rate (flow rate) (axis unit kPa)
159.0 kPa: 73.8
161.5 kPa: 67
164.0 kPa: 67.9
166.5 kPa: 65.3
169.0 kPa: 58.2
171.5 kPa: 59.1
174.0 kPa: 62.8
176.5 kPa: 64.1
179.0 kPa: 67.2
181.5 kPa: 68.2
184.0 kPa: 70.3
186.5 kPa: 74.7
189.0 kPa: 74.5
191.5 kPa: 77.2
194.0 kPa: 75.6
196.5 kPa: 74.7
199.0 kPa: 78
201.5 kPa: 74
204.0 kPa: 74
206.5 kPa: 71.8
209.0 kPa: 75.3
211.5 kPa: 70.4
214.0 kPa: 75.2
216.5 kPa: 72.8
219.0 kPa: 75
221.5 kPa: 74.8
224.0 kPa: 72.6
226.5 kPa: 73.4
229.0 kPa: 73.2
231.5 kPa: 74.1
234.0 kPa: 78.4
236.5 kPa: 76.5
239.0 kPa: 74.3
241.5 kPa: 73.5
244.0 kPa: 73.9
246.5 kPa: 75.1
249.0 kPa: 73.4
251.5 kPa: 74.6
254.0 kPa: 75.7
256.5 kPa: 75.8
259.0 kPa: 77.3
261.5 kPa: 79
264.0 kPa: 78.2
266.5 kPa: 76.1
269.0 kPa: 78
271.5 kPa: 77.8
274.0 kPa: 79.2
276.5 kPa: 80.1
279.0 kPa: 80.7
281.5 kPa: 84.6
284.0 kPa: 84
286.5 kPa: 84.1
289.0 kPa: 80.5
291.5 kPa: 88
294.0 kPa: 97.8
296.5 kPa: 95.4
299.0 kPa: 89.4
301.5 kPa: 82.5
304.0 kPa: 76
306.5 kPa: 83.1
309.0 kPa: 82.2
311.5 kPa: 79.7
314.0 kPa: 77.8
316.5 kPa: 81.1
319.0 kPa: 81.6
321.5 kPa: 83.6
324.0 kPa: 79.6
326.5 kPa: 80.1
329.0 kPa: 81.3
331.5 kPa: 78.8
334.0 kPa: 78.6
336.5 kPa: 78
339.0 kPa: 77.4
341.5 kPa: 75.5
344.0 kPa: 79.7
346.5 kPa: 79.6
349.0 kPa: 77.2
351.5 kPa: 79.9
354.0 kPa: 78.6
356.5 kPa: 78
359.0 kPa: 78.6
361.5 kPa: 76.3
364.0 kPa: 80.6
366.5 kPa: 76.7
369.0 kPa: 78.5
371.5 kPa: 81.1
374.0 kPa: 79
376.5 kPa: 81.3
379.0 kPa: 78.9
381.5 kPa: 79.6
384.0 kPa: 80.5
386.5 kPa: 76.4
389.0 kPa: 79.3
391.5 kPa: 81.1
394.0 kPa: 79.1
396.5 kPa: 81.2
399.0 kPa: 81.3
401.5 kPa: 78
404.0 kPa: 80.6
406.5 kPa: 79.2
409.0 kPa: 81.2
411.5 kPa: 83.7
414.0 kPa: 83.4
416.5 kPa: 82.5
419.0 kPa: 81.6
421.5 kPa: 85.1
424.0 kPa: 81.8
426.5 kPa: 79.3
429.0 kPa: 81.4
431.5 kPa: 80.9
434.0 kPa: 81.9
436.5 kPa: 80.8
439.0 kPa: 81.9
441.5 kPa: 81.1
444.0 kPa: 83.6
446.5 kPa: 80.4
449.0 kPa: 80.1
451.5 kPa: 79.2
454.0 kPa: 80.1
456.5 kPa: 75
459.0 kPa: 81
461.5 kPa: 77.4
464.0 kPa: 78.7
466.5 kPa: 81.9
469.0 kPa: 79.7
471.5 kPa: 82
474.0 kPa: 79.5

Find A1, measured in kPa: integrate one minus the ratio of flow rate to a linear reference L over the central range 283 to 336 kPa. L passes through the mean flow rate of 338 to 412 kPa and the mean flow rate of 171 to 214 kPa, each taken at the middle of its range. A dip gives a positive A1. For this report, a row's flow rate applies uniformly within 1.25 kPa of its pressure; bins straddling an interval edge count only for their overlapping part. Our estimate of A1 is -4.5 kPa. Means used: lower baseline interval 71.6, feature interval 83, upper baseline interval 79.2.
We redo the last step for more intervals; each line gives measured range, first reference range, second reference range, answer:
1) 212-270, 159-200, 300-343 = -1.1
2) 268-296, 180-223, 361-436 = -2.6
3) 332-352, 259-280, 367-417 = 0.3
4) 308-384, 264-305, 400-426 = 2.9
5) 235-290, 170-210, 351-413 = -2.5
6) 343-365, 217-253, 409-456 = 0.0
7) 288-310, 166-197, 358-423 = -3.3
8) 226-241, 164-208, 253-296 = 0.2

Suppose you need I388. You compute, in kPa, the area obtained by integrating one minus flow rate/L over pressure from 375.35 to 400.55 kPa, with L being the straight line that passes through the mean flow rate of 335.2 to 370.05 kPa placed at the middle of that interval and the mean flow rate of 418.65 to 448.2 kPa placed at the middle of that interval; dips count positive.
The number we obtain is 0.0 kPa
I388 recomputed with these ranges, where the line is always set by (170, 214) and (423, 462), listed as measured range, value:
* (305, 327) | -1.5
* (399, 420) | -0.5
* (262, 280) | -1.1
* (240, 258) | -0.3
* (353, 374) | -0.3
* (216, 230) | -0.2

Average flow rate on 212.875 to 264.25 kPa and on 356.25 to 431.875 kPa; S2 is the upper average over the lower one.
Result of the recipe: 1.07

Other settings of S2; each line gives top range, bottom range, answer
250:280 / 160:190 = 1.17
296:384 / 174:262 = 1.08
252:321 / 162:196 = 1.20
